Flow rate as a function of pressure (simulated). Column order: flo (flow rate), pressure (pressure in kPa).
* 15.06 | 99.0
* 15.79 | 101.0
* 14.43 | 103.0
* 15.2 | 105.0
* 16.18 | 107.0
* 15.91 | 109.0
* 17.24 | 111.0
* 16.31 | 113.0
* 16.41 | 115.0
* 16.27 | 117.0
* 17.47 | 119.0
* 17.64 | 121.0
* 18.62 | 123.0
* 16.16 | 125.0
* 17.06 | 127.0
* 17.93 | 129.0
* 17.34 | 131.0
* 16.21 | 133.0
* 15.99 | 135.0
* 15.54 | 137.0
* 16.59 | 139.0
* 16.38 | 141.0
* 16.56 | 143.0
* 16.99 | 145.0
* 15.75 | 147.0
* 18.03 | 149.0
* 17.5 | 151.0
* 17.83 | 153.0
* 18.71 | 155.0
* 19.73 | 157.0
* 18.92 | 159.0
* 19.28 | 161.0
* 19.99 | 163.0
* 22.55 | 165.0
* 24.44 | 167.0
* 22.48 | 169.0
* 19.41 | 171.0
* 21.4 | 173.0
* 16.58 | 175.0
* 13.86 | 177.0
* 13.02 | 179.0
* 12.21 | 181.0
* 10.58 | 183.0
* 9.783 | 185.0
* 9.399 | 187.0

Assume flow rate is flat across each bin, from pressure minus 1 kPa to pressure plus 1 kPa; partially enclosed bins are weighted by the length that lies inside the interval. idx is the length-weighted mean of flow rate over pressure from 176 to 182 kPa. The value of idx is 13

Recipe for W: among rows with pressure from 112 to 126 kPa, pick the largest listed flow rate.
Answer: 18.62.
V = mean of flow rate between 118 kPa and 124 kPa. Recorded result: 17.9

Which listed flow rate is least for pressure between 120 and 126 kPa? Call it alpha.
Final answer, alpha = 16.16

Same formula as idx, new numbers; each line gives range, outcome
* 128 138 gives 16.6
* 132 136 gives 16.1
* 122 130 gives 17.4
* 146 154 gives 17.3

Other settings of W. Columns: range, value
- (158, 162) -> 19.28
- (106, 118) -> 17.24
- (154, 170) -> 24.44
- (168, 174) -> 22.48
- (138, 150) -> 18.03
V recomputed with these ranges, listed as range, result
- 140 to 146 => 16.6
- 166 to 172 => 22.1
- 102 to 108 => 15.3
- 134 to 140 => 16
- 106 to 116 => 16.4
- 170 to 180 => 16.9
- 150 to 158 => 18.4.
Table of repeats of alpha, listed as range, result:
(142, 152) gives 15.75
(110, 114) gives 16.31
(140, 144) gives 16.38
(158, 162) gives 18.92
